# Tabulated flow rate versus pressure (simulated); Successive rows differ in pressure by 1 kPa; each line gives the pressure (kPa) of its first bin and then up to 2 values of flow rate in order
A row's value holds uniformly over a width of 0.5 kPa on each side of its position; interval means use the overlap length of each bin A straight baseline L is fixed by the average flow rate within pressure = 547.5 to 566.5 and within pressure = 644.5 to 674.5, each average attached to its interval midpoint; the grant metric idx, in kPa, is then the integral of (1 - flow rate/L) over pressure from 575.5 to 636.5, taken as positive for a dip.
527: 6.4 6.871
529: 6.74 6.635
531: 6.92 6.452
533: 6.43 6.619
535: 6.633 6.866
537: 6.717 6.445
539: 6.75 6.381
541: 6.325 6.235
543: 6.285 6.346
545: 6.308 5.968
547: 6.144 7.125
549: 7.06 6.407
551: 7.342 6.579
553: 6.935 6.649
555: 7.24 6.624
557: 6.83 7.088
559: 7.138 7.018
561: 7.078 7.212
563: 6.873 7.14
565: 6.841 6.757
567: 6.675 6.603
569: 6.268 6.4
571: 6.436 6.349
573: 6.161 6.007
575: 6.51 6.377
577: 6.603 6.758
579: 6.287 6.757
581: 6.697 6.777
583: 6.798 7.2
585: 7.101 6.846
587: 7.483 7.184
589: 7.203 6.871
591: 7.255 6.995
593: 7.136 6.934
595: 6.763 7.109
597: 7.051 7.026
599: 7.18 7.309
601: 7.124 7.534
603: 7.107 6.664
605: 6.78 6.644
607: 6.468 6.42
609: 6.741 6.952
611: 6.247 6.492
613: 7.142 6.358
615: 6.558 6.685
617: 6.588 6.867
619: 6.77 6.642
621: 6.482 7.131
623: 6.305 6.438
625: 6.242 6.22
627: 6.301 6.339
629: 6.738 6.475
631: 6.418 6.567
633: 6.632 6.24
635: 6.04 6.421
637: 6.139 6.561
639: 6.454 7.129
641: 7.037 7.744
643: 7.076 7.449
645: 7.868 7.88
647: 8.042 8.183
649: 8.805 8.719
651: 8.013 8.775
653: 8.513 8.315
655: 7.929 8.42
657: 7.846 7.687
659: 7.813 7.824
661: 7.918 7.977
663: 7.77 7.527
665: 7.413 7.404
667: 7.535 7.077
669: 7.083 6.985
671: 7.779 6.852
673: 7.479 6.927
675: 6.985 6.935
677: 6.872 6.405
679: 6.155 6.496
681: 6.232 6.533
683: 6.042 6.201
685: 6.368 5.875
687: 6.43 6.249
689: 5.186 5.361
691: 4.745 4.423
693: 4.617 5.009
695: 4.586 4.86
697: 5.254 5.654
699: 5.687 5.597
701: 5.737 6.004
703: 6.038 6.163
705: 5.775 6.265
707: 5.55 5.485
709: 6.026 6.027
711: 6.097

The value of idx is 5.0 kPa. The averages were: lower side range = 6.94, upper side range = 7.81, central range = 6.75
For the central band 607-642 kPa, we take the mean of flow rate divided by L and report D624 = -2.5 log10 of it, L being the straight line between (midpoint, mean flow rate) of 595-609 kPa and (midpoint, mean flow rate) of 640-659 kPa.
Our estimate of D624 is 0.13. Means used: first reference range 6.94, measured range 6.57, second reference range 7.99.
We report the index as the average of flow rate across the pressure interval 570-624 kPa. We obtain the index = 6.78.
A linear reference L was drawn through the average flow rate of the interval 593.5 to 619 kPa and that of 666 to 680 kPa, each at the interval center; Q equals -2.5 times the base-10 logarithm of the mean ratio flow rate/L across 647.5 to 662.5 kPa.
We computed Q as -0.18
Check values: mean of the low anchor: 6.83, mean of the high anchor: 7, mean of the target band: 8.18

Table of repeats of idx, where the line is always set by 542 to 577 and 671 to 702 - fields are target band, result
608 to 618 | -0.4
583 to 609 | -2.2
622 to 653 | -4.2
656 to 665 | -2.5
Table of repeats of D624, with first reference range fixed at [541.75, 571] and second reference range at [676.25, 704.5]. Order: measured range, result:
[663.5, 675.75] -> -0.223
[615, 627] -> -0.052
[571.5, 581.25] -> 0.023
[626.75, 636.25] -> -0.041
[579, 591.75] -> -0.075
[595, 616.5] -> -0.077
